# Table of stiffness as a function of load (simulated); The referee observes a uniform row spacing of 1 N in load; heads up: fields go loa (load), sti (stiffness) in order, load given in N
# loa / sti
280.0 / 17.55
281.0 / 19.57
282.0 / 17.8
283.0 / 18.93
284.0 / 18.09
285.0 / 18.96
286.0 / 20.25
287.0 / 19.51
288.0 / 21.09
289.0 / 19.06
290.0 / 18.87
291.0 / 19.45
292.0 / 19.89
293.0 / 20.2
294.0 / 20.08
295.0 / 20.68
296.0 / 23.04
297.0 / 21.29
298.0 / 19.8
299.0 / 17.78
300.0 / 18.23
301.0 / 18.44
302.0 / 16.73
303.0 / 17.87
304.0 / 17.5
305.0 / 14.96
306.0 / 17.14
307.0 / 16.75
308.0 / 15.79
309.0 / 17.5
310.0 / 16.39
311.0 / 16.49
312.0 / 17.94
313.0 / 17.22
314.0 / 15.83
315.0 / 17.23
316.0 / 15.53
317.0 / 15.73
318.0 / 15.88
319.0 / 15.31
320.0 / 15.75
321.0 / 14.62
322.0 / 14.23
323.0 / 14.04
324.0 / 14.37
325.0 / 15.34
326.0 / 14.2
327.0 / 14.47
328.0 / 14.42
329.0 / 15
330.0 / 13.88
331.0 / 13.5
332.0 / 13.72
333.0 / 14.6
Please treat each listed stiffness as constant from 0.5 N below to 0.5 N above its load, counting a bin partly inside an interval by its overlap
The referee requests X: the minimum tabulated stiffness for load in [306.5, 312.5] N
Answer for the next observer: 15.79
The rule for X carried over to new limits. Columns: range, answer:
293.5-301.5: 17.78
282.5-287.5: 18.09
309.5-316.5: 15.53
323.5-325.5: 14.37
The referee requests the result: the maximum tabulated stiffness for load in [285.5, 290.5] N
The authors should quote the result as 21.09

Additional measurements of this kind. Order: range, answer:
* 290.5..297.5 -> 23.04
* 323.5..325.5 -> 15.34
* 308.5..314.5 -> 17.94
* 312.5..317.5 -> 17.23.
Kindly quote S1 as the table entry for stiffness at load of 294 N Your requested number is 20.08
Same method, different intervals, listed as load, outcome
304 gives 17.5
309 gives 17.5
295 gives 20.68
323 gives 14.04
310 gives 16.39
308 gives 15.79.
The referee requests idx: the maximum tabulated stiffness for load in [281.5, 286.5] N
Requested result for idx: 20.25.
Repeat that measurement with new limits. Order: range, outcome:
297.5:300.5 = 19.8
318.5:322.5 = 15.75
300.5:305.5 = 18.44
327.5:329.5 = 15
